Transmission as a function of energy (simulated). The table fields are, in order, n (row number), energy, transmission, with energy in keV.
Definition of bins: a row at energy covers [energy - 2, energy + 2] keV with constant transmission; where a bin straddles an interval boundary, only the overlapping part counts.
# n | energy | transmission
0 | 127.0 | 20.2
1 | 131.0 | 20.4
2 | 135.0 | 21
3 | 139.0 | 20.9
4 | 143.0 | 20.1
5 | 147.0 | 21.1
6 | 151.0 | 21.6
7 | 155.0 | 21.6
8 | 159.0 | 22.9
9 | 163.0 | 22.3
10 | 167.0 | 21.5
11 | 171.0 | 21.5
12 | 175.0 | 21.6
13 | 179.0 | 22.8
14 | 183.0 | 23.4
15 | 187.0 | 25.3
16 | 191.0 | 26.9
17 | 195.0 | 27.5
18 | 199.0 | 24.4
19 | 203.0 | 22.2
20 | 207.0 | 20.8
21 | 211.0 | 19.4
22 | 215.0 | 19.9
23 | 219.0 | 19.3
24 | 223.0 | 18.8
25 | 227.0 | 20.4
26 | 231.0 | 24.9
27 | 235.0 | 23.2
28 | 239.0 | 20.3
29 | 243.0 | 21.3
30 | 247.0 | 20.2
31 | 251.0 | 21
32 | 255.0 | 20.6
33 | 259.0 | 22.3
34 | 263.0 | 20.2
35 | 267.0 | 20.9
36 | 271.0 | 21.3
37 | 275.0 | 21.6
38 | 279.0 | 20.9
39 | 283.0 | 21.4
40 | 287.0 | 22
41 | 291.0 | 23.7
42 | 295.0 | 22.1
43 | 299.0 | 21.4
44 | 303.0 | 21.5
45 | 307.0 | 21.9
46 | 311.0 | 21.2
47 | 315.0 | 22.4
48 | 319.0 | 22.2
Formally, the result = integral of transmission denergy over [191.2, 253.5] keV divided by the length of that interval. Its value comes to 21.7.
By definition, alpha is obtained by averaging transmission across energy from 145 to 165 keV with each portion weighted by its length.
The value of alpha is 21.9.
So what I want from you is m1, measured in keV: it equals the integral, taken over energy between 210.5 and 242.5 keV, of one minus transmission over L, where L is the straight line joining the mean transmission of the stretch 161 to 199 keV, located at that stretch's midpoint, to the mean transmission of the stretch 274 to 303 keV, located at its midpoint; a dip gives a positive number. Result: 2.8 keV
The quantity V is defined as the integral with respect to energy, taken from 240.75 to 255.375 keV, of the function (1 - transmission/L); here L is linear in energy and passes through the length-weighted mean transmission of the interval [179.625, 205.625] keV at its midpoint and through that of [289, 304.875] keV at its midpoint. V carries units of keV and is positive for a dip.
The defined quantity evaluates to 1.6 keV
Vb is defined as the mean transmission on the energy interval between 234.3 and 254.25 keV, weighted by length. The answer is 21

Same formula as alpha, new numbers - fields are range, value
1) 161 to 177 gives 21.7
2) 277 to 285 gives 21.1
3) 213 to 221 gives 19.6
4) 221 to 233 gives 21.4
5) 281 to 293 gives 22.4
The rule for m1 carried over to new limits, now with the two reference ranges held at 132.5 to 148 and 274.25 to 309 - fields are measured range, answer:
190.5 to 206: -2.7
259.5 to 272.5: 0.4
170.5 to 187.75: -1.5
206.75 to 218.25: 0.8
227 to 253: -0.3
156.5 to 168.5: -0.8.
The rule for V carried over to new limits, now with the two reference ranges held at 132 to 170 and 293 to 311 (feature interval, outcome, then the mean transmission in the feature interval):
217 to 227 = 1.0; 19.3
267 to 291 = 0.1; 21.6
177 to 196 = -3.2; 25.1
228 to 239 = -0.8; 23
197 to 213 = -0.1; 21.7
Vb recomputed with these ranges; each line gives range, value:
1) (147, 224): 22.3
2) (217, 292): 21.2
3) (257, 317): 21.7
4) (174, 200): 24.7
